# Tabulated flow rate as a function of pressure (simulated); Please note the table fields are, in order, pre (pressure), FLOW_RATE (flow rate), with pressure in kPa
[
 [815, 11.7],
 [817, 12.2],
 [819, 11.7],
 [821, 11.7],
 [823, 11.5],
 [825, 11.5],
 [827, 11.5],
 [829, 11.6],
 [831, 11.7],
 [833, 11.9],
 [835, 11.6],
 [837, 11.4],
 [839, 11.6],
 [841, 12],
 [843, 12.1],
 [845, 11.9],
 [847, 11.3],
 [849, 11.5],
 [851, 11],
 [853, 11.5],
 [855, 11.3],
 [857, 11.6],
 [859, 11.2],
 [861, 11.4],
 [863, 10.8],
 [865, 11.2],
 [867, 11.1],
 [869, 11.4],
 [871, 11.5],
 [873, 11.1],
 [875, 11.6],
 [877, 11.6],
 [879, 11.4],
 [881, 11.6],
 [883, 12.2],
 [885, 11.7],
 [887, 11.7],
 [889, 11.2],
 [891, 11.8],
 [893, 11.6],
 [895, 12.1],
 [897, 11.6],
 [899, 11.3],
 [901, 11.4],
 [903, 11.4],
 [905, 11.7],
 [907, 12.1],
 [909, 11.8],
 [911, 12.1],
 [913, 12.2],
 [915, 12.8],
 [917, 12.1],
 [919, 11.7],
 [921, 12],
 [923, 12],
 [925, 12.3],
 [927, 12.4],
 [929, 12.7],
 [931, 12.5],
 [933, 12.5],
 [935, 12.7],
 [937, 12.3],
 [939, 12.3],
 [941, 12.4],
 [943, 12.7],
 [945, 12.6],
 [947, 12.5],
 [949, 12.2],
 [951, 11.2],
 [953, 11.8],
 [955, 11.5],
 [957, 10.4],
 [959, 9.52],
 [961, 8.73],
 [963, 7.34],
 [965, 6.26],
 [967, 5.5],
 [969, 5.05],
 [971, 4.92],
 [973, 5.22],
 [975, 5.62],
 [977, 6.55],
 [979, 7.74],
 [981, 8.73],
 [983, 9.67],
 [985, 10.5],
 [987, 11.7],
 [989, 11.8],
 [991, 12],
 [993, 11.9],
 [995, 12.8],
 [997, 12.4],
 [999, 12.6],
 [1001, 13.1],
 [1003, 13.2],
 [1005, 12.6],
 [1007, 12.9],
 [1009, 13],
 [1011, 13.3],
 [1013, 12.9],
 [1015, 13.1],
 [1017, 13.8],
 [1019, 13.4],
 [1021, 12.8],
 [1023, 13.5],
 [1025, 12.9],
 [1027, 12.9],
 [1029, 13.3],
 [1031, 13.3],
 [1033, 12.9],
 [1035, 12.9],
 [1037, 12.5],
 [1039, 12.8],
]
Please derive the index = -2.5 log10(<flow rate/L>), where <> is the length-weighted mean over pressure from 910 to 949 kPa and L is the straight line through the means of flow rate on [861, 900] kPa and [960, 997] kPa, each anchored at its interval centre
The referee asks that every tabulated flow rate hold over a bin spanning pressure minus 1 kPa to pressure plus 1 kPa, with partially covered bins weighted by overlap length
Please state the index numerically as -0.23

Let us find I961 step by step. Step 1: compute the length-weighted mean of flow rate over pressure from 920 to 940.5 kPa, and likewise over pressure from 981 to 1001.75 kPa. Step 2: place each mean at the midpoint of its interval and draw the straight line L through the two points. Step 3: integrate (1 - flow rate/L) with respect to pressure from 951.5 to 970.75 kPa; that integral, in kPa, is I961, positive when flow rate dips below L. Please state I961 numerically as 5.8 kPa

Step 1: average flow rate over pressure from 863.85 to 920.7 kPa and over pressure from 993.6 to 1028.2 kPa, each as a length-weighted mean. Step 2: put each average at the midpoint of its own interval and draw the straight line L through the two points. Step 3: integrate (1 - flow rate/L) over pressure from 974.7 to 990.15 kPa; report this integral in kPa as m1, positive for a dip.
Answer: 4.2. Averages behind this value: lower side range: 11.7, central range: 9.22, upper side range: 13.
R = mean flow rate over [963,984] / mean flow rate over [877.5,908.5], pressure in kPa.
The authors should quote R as 0.6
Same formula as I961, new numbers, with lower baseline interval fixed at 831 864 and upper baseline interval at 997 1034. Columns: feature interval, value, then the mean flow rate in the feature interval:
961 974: 6.9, 5.95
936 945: -0.1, 12.4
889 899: 0.2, 11.7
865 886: 0.5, 11.5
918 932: 0.0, 12.2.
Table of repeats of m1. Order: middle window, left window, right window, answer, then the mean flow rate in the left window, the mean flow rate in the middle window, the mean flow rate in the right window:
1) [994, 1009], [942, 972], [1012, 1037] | -1.2 kPa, 9.48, 12.8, 13.1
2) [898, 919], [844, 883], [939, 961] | -0.7 kPa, 11.4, 11.9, 11.6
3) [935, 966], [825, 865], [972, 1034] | 1.7 kPa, 11.5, 11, 11.7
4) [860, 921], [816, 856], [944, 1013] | -3.1 kPa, 11.6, 11.6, 10.2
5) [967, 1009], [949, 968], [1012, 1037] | 4.3 kPa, 9.3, 10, 13.1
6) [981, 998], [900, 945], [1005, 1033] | 1.9 kPa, 12.2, 11.4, 13.1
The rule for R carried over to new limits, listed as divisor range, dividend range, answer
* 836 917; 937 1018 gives 0.92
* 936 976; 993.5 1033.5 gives 1.37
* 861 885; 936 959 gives 1.04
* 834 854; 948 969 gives 0.80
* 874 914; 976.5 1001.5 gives 0.93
